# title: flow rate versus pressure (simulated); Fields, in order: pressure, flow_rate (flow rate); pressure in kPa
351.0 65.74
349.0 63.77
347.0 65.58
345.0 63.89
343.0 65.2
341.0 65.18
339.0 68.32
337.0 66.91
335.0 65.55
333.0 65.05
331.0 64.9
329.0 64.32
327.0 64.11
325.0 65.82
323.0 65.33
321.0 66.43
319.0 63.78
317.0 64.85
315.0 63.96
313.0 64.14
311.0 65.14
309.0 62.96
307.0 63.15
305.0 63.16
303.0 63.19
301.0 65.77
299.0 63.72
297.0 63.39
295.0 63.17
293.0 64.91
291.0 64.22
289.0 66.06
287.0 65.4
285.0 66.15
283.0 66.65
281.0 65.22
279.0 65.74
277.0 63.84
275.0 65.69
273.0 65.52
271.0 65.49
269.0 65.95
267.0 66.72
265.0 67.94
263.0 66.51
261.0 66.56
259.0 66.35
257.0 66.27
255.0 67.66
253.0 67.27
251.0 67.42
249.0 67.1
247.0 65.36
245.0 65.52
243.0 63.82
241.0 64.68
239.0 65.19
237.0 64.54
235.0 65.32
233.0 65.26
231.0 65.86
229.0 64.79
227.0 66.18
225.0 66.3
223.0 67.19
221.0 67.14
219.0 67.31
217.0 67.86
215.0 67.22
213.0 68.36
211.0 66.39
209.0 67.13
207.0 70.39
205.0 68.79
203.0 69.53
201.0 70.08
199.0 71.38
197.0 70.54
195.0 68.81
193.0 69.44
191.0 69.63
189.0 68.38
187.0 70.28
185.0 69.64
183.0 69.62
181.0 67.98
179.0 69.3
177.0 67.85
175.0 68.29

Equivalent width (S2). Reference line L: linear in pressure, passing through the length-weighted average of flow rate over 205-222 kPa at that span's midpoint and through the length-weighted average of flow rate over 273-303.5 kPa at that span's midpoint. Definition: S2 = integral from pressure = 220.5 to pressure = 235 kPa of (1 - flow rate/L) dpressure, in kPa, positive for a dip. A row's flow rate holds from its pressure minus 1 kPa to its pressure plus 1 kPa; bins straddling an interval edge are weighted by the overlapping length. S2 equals 0.3 kPa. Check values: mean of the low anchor 67.8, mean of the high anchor 64.9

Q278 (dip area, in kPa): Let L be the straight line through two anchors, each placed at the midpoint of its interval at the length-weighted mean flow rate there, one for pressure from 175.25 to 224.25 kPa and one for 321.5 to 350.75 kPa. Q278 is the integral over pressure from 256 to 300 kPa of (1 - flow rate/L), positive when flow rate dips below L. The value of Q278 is 0.8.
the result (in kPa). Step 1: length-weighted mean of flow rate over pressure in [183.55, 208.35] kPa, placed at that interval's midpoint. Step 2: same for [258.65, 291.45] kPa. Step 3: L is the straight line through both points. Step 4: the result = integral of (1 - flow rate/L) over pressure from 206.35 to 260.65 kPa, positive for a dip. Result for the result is 1.2 kPa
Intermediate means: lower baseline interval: 69.7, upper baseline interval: 65.9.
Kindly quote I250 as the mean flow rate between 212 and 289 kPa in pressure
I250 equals 66.1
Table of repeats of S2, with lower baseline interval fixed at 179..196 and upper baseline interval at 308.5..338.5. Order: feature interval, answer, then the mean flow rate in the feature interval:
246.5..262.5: 0.08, 66.8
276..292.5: 0.20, 65.4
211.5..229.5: 0.32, 67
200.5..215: 0.02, 68.5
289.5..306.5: 0.46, 64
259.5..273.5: 0.07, 66.4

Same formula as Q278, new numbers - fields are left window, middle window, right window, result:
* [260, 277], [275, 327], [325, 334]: 0.6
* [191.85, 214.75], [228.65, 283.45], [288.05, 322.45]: 0.6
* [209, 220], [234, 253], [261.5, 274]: 0.4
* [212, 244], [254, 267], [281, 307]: -0.3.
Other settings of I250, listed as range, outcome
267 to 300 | 65.1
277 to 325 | 64.6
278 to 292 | 65.6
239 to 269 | 66.3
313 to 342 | 65.3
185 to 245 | 67.5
